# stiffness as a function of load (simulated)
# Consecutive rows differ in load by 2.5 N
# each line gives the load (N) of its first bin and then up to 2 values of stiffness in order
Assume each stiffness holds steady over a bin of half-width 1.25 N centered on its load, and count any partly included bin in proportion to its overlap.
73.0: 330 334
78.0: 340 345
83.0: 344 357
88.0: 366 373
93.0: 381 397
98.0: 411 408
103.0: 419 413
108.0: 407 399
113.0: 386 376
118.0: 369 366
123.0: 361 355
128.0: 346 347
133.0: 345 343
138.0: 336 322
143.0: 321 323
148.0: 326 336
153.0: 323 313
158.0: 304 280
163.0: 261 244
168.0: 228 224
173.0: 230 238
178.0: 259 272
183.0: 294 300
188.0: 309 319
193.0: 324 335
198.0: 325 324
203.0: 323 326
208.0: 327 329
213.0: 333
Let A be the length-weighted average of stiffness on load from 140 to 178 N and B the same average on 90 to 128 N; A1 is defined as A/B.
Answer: 0.7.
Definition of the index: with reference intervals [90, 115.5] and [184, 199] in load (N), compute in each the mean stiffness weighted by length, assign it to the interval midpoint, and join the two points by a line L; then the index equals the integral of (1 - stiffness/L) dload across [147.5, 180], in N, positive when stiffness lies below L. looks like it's 6.7 N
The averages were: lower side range 399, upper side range 318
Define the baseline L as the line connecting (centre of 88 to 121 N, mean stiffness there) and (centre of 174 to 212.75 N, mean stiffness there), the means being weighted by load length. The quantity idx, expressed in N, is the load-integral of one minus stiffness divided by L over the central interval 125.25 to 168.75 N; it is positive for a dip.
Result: 4.7 N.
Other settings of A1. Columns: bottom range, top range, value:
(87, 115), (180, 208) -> 0.80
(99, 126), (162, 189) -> 0.67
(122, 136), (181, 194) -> 0.88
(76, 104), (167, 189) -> 0.70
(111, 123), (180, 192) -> 0.80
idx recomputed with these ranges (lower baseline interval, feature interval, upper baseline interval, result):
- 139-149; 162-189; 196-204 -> 5.40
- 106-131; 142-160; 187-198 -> 1.63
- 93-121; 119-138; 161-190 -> 0.14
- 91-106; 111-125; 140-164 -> -0.10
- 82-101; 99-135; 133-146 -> -2.45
